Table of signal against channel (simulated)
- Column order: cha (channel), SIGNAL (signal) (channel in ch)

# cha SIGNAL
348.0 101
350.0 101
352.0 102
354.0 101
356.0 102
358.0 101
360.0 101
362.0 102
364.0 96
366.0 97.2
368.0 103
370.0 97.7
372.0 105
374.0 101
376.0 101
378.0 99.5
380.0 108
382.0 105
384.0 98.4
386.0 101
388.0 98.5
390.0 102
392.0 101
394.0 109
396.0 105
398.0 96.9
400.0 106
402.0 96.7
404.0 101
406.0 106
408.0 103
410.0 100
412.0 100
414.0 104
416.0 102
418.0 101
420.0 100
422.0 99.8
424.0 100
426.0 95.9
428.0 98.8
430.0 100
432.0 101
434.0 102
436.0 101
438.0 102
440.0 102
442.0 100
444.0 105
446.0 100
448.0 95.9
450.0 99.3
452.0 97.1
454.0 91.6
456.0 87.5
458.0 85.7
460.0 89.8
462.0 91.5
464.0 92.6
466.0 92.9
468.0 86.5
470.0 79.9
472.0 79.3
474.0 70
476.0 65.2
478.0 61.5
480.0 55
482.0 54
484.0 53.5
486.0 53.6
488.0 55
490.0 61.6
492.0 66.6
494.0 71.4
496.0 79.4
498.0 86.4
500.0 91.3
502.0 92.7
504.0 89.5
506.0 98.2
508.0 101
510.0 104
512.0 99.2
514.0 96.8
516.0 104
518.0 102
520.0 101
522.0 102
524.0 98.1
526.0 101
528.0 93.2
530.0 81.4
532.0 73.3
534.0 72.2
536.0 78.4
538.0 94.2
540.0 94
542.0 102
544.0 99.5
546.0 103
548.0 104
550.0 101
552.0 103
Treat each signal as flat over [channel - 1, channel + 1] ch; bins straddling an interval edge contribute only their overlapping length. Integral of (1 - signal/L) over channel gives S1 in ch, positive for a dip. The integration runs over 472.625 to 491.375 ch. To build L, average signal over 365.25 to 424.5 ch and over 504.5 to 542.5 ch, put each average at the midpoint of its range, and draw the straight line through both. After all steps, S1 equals 7.2 ch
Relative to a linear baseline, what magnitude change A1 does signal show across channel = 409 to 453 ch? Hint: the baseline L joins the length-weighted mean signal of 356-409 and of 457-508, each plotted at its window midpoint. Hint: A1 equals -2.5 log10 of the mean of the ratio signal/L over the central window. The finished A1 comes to -0.13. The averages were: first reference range 102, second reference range 76.6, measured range 100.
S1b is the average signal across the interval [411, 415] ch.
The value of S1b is 102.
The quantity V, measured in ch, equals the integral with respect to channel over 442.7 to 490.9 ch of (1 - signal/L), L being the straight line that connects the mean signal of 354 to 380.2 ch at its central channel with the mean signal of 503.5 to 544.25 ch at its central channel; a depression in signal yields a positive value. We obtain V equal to 8.67 ch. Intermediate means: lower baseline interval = 101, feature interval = 79.5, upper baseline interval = 94.5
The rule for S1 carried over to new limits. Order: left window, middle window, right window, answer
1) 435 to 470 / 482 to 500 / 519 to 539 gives 4.97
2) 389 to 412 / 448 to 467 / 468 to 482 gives -3.87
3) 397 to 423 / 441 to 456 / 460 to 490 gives -2.57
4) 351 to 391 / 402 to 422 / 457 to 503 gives -2.28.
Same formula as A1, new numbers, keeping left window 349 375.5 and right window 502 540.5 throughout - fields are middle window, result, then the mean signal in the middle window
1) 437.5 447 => -0.05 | 102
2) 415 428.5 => -0.02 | 99.7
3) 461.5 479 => 0.20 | 79.6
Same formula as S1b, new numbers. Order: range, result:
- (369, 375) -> 101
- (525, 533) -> 87.2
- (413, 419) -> 102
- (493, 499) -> 79.1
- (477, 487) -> 55.5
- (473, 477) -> 67.6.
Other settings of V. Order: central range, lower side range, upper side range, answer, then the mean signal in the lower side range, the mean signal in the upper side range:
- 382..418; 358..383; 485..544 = -1.2 ch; 101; 87.9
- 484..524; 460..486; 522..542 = -2.3 ch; 73.4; 88.8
